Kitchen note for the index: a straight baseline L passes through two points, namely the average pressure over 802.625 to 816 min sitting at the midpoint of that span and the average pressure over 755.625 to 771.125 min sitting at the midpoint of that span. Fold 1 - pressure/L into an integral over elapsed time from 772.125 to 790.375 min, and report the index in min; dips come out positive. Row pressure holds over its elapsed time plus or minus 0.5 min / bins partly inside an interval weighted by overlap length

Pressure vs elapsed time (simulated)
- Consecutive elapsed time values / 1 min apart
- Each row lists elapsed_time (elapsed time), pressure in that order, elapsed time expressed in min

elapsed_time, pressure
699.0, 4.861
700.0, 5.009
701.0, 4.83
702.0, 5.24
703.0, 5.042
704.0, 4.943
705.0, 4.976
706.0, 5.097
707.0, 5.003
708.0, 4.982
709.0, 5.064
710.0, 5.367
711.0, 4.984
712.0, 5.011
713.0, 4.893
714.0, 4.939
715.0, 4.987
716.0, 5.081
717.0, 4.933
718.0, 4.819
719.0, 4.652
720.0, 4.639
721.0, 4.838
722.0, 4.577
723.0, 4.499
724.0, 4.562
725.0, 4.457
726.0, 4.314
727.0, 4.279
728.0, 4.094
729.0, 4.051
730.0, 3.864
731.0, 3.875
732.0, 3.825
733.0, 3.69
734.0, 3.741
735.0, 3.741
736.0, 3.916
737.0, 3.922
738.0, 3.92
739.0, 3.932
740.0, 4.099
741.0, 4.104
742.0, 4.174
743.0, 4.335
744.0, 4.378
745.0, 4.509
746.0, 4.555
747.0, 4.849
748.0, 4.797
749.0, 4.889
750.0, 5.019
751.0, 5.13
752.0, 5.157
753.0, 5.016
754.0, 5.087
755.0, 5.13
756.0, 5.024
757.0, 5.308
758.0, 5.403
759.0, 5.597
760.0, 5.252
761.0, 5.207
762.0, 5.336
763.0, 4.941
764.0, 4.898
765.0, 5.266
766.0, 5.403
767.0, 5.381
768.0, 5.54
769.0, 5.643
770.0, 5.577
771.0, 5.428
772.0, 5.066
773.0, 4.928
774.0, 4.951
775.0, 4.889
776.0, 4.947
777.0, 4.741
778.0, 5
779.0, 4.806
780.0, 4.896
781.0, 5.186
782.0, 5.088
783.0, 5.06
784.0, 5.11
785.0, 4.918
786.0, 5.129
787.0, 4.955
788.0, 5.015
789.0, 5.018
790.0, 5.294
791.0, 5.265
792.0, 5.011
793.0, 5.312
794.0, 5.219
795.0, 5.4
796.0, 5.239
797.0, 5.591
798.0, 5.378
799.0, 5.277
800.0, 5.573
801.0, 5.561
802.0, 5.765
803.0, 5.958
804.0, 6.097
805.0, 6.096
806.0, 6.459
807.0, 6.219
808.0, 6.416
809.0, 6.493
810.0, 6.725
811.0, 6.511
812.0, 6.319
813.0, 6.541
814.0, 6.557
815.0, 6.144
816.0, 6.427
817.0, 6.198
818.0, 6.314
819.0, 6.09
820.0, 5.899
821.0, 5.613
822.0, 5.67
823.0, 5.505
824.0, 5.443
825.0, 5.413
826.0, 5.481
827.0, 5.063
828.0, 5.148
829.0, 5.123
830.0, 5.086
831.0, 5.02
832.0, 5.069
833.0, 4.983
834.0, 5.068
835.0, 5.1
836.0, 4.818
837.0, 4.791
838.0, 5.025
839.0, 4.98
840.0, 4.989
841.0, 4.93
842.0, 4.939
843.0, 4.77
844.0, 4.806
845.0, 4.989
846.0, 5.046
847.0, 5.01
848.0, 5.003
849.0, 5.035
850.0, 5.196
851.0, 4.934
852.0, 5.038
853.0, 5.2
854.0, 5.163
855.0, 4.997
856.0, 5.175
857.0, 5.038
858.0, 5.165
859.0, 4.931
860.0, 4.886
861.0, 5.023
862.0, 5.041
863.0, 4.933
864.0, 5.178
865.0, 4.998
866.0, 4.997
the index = 2.33 min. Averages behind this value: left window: 5.33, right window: 6.36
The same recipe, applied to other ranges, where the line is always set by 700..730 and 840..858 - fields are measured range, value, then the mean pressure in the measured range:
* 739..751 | 0.8 min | 4.52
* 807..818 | -3.2 min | 6.42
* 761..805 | -3.0 min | 5.24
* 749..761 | -0.8 min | 5.18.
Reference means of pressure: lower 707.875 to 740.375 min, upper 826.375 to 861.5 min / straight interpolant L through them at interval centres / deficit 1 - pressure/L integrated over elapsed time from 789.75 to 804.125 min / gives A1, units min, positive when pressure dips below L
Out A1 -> -2.0 min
